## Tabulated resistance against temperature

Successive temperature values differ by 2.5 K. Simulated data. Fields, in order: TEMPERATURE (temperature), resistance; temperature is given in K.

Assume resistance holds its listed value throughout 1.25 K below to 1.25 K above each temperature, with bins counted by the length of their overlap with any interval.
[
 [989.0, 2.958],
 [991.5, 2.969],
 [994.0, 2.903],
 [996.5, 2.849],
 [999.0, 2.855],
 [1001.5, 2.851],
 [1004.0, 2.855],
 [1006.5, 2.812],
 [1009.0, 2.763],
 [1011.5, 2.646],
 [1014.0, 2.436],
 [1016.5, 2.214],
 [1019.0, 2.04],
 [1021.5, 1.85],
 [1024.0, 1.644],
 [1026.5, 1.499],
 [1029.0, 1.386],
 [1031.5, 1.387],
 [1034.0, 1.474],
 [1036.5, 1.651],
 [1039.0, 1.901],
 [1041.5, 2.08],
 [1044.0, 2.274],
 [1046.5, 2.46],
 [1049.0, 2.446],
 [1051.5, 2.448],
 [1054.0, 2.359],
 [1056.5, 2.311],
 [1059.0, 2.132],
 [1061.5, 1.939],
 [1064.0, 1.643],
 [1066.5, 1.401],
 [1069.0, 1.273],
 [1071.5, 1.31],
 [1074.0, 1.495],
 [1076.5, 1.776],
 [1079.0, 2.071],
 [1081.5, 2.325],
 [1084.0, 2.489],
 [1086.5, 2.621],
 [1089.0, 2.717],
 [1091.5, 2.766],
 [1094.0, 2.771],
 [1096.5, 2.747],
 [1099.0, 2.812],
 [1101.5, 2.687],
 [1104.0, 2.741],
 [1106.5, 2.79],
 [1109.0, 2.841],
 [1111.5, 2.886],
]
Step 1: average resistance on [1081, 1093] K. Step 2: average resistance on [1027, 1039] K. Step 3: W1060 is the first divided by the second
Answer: 1.71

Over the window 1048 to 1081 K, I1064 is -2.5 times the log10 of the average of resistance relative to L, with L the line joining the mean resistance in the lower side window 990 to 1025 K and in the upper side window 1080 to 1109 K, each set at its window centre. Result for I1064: 0.36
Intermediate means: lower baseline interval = 2.56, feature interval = 1.9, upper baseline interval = 2.68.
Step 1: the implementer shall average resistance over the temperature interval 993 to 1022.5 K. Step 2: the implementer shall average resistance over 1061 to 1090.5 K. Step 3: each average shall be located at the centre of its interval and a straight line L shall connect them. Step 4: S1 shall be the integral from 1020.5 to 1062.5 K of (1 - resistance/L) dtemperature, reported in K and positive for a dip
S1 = 5.3 K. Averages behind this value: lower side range 2.59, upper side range 1.93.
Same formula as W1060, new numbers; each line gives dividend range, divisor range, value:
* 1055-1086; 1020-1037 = 1.20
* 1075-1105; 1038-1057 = 1.11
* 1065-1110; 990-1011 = 0.81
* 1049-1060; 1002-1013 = 0.84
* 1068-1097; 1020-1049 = 1.21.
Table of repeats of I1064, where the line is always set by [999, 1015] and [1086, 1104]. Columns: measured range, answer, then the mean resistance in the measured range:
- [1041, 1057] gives 0.165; 2.35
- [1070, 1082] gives 0.485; 1.75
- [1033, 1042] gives 0.481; 1.76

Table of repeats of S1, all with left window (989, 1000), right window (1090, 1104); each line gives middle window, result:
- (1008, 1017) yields 1.1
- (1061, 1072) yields 5.1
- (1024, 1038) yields 6.6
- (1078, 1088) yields 1.4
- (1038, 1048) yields 2.3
